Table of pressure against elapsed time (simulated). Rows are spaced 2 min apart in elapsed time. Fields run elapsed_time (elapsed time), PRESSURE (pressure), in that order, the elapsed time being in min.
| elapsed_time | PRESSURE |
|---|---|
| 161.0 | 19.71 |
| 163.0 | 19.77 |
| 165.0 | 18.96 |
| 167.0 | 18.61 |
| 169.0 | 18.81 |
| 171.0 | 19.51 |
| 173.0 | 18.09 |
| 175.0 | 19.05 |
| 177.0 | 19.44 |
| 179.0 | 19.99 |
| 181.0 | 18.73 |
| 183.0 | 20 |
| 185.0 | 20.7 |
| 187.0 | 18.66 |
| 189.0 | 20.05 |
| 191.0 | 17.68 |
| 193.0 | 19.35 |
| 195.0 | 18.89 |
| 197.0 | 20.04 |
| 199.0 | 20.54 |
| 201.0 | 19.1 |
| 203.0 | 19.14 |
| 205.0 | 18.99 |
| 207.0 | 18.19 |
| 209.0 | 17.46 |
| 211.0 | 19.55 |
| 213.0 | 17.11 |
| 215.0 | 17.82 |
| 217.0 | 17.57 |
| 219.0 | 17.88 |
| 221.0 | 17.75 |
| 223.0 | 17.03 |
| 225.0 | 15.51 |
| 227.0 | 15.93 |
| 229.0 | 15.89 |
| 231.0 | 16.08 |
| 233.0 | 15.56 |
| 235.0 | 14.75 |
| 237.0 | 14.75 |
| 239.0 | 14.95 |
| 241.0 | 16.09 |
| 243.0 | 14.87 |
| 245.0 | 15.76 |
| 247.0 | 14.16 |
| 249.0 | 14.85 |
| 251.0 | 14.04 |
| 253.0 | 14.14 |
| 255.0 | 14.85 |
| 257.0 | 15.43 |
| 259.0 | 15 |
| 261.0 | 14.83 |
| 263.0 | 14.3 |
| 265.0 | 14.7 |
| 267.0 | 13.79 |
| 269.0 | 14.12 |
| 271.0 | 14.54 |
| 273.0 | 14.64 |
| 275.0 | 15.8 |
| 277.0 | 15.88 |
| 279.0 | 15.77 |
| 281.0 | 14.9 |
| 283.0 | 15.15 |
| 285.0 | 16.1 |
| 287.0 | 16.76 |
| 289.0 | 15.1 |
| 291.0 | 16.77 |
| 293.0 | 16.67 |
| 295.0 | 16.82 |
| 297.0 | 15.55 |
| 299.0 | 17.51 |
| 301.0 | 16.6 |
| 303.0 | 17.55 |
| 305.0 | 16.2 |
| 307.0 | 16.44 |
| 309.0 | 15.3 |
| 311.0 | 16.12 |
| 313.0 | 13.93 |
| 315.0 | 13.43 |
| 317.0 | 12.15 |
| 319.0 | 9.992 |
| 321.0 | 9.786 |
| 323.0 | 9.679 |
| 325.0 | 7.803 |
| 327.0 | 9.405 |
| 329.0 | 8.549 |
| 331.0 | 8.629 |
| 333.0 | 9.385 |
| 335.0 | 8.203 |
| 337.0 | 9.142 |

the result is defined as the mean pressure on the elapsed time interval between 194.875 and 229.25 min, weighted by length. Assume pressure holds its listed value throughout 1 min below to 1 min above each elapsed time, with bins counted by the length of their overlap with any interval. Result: 18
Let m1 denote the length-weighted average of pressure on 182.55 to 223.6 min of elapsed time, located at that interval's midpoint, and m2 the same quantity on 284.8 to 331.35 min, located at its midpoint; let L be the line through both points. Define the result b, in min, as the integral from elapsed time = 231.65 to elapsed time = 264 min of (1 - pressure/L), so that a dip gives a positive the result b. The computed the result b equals 3.42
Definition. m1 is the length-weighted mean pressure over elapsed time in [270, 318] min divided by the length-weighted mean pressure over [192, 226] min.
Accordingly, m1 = 0.85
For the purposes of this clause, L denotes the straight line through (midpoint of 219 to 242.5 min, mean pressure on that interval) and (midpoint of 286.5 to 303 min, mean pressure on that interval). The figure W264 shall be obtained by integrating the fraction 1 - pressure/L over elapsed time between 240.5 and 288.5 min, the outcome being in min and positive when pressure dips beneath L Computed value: 3.6 min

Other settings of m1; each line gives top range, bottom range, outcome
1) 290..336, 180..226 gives 0.71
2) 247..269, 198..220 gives 0.79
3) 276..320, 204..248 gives 0.94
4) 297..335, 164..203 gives 0.66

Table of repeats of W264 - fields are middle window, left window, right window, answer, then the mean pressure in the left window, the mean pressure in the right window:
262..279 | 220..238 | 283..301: 1.5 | 15.9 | 16.4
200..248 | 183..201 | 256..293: 3.0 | 19.5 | 15.2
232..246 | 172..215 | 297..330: 1.3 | 19.1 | 13.2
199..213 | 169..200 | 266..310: -0.1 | 19.4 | 15.8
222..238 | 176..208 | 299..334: 1.5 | 19.3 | 12.6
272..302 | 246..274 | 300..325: -4.1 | 14.5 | 13.7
